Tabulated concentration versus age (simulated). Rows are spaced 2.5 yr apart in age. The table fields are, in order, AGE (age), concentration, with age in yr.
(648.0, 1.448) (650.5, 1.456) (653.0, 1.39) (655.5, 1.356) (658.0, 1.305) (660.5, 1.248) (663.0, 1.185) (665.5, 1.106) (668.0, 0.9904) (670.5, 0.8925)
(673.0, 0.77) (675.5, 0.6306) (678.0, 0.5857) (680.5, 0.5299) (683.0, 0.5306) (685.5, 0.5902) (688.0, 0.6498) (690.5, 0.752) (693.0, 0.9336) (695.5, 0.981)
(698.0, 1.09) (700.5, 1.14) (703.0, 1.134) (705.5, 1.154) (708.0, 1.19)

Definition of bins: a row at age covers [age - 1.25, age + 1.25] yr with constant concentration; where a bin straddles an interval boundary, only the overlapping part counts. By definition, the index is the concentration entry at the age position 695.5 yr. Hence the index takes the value 0.981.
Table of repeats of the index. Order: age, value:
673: 0.77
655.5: 1.356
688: 0.6498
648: 1.448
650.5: 1.456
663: 1.185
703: 1.134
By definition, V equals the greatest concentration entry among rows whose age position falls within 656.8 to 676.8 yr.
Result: 1.305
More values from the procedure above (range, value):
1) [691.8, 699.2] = 1.09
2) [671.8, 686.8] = 0.77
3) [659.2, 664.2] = 1.248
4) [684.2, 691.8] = 0.752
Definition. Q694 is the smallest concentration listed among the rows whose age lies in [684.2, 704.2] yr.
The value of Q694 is 0.5902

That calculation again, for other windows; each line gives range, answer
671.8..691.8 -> 0.5299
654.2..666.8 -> 1.106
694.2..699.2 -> 0.981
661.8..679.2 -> 0.5857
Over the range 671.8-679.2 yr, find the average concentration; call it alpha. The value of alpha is 0.662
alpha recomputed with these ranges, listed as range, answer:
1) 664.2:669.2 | 1.05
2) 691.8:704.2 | 1.06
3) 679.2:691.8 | 0.612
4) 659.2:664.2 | 1.22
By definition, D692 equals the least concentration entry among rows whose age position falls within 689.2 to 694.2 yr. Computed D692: 0.752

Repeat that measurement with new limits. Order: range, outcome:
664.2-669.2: 0.9904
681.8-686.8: 0.5306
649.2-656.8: 1.356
